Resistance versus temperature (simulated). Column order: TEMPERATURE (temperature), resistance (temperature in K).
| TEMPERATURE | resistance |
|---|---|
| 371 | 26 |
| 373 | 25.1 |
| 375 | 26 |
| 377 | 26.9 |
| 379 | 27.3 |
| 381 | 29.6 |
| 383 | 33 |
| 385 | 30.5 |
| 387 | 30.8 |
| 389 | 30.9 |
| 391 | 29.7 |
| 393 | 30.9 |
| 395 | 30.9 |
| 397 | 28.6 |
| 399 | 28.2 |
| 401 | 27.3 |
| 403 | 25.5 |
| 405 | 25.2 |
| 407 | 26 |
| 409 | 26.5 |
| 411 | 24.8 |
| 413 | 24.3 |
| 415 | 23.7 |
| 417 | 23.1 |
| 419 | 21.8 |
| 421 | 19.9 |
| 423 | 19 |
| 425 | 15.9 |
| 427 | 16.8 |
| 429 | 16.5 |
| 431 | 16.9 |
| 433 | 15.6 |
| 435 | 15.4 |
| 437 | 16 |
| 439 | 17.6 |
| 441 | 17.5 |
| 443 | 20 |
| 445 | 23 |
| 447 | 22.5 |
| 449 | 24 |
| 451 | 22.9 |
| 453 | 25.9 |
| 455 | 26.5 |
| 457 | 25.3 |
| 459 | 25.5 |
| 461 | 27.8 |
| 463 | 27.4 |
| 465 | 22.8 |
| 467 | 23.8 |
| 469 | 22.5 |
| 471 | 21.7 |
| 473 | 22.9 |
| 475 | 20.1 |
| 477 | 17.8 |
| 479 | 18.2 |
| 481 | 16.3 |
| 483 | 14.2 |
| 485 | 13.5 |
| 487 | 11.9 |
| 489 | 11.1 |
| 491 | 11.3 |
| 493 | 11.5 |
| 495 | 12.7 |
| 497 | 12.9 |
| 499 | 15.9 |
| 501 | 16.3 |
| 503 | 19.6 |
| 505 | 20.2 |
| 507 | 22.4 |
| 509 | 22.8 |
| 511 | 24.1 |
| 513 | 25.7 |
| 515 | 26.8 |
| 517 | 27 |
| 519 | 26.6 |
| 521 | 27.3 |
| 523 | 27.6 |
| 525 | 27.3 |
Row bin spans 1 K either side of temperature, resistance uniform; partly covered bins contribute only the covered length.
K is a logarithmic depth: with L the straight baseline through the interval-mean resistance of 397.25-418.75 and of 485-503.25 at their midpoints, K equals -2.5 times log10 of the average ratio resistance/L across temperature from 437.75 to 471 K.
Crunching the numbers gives -0.235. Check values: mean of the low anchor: 25.4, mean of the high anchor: 13.4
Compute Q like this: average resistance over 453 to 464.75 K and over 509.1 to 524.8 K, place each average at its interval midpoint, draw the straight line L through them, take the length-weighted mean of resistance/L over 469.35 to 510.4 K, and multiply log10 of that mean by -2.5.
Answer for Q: 0.483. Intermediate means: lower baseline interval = 26.2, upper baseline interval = 26.3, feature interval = 16.8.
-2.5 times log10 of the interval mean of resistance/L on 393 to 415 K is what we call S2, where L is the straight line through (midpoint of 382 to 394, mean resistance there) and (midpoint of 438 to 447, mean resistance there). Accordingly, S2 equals 0.04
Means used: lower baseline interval 31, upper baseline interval 19.9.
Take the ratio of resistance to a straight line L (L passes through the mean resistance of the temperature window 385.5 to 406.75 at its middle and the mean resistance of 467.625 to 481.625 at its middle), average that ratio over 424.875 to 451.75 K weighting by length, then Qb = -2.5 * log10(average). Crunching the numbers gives 0.27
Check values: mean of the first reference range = 28.7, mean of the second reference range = 20.1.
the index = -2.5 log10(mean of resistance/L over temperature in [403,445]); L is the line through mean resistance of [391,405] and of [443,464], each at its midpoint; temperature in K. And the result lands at 0.30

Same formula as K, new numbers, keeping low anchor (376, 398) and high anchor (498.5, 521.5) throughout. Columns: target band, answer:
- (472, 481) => 0.27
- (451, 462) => 0.00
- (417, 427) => 0.40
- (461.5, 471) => 0.06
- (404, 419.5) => 0.16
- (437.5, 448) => 0.32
